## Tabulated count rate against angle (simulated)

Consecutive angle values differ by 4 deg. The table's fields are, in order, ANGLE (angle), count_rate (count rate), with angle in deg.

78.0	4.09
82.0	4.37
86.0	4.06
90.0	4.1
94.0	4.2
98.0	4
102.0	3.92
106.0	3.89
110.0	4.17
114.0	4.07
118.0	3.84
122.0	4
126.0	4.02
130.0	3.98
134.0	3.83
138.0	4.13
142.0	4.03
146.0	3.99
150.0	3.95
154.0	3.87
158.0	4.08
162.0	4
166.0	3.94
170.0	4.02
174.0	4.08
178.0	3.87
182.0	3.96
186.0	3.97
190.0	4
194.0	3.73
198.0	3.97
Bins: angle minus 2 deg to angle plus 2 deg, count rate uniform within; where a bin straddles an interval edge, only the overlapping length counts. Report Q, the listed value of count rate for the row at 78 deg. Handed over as 4.09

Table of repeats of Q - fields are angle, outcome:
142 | 4.03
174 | 4.08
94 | 4.2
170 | 4.02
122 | 4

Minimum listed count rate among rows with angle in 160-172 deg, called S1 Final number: 3.94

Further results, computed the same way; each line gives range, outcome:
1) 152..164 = 3.87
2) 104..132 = 3.84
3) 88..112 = 3.89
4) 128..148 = 3.83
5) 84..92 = 4.06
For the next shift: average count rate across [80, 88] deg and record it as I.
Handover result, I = 4.21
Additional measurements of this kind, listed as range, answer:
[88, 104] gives 4.05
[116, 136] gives 3.93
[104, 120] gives 3.99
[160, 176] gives 4.01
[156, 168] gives 4.01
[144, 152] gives 3.97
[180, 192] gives 3.98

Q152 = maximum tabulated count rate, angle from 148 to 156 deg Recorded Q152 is 3.95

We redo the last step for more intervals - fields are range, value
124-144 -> 4.13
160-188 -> 4.08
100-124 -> 4.17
